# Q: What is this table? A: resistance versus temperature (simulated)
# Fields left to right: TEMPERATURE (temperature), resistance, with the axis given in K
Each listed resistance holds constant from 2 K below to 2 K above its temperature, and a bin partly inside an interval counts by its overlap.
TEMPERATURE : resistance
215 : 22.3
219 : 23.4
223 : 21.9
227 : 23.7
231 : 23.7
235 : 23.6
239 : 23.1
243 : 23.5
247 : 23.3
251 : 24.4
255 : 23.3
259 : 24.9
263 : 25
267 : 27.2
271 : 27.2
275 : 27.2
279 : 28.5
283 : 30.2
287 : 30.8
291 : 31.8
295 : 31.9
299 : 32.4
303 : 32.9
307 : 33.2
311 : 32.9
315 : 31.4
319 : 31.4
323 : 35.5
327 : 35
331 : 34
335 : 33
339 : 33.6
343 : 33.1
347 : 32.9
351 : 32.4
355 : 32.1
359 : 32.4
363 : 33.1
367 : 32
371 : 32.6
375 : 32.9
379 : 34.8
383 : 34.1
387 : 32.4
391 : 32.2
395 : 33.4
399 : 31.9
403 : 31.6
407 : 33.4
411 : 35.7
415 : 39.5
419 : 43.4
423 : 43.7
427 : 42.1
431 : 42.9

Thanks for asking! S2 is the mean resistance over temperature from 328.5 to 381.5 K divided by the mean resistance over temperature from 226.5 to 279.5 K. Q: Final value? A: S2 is 1.3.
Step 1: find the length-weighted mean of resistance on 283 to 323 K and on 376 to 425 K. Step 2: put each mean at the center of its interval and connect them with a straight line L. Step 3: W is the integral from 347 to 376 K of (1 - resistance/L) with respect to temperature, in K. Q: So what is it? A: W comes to 1.38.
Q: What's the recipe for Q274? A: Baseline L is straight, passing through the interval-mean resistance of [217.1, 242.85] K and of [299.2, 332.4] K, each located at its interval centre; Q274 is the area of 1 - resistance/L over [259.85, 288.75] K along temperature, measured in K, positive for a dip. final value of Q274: 0.57 K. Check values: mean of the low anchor 23.3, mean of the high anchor 33.2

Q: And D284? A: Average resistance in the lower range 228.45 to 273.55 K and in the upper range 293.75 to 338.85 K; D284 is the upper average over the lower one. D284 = 1.35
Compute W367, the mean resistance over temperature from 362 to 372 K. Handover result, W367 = 32.5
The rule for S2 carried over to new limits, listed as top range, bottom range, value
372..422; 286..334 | 1.06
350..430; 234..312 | 1.25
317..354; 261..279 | 1.24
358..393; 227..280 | 1.32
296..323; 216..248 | 1.40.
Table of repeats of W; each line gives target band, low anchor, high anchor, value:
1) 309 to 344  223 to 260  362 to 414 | -5.0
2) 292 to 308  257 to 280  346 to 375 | -2.2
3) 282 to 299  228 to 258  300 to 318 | -0.8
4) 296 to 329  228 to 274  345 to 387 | -4.6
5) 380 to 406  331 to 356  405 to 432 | 3.4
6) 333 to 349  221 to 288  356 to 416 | -1.3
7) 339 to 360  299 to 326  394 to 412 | 0.2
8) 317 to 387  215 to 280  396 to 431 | -0.9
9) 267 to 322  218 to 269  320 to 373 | -4.5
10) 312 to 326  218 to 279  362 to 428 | -1.6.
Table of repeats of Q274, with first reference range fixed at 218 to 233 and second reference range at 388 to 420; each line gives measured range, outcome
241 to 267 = 0.8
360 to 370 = -0.1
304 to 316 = -1.7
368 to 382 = -0.2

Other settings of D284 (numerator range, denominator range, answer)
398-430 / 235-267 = 1.58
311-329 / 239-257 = 1.41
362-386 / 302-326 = 1.01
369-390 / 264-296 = 1.14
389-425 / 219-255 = 1.54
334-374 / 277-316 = 1.04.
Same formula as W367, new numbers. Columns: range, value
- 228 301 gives 26.7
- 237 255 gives 23.5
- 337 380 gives 32.9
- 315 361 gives 33.1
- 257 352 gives 31.2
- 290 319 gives 32.3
